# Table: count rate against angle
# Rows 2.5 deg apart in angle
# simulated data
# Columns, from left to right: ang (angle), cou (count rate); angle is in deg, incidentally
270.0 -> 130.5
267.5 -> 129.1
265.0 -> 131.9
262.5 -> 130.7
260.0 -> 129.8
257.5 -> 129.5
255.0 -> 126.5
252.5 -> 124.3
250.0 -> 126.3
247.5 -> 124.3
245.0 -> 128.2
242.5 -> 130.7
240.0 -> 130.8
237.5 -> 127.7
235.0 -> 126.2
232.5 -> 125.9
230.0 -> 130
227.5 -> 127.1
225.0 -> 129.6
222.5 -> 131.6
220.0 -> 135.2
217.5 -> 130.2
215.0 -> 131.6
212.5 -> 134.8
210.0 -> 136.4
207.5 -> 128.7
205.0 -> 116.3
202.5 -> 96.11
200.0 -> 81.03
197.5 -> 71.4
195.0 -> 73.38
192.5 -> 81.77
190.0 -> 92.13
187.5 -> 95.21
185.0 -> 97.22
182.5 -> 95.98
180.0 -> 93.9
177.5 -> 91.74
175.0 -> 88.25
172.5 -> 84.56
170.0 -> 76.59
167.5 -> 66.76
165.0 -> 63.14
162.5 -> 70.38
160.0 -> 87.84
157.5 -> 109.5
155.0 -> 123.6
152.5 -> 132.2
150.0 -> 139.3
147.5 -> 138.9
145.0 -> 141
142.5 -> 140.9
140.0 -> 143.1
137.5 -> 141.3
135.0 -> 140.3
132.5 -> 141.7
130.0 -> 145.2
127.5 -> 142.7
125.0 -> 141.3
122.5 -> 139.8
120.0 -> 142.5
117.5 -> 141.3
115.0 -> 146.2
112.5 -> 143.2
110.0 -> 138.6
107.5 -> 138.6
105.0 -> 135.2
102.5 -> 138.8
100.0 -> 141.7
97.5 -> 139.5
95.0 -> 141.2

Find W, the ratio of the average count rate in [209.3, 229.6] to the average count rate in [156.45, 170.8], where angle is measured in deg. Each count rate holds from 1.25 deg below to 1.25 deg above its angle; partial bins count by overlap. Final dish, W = 1.68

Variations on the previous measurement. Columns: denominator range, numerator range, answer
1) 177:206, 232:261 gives 1.41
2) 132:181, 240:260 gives 1.16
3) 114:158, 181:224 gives 0.78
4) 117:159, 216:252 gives 0.94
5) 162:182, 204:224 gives 1.63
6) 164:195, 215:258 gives 1.51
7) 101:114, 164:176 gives 0.55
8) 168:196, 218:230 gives 1.49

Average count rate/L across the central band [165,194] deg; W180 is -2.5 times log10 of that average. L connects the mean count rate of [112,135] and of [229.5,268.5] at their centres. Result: 0.492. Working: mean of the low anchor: 143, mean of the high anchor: 128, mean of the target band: 86.5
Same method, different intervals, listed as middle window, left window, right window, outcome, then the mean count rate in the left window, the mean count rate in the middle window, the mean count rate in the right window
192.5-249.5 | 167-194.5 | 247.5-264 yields -0.095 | 87.8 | 120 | 128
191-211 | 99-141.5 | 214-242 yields 0.331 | 141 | 97.6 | 130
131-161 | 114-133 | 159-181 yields -0.176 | 143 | 132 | 80.1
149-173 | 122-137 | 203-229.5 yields 0.399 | 142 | 95.3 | 129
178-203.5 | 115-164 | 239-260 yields 0.424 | 132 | 87.8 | 128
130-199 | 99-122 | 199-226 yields 0.247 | 141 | 105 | 123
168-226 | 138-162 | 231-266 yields 0.227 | 127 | 103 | 128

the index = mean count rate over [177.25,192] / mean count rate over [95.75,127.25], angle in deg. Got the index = 0.67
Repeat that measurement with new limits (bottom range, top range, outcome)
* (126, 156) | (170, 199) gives 0.63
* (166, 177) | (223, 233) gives 1.62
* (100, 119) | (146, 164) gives 0.81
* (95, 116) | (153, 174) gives 0.62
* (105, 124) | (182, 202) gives 0.61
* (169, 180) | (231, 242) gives 1.48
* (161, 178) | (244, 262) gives 1.65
